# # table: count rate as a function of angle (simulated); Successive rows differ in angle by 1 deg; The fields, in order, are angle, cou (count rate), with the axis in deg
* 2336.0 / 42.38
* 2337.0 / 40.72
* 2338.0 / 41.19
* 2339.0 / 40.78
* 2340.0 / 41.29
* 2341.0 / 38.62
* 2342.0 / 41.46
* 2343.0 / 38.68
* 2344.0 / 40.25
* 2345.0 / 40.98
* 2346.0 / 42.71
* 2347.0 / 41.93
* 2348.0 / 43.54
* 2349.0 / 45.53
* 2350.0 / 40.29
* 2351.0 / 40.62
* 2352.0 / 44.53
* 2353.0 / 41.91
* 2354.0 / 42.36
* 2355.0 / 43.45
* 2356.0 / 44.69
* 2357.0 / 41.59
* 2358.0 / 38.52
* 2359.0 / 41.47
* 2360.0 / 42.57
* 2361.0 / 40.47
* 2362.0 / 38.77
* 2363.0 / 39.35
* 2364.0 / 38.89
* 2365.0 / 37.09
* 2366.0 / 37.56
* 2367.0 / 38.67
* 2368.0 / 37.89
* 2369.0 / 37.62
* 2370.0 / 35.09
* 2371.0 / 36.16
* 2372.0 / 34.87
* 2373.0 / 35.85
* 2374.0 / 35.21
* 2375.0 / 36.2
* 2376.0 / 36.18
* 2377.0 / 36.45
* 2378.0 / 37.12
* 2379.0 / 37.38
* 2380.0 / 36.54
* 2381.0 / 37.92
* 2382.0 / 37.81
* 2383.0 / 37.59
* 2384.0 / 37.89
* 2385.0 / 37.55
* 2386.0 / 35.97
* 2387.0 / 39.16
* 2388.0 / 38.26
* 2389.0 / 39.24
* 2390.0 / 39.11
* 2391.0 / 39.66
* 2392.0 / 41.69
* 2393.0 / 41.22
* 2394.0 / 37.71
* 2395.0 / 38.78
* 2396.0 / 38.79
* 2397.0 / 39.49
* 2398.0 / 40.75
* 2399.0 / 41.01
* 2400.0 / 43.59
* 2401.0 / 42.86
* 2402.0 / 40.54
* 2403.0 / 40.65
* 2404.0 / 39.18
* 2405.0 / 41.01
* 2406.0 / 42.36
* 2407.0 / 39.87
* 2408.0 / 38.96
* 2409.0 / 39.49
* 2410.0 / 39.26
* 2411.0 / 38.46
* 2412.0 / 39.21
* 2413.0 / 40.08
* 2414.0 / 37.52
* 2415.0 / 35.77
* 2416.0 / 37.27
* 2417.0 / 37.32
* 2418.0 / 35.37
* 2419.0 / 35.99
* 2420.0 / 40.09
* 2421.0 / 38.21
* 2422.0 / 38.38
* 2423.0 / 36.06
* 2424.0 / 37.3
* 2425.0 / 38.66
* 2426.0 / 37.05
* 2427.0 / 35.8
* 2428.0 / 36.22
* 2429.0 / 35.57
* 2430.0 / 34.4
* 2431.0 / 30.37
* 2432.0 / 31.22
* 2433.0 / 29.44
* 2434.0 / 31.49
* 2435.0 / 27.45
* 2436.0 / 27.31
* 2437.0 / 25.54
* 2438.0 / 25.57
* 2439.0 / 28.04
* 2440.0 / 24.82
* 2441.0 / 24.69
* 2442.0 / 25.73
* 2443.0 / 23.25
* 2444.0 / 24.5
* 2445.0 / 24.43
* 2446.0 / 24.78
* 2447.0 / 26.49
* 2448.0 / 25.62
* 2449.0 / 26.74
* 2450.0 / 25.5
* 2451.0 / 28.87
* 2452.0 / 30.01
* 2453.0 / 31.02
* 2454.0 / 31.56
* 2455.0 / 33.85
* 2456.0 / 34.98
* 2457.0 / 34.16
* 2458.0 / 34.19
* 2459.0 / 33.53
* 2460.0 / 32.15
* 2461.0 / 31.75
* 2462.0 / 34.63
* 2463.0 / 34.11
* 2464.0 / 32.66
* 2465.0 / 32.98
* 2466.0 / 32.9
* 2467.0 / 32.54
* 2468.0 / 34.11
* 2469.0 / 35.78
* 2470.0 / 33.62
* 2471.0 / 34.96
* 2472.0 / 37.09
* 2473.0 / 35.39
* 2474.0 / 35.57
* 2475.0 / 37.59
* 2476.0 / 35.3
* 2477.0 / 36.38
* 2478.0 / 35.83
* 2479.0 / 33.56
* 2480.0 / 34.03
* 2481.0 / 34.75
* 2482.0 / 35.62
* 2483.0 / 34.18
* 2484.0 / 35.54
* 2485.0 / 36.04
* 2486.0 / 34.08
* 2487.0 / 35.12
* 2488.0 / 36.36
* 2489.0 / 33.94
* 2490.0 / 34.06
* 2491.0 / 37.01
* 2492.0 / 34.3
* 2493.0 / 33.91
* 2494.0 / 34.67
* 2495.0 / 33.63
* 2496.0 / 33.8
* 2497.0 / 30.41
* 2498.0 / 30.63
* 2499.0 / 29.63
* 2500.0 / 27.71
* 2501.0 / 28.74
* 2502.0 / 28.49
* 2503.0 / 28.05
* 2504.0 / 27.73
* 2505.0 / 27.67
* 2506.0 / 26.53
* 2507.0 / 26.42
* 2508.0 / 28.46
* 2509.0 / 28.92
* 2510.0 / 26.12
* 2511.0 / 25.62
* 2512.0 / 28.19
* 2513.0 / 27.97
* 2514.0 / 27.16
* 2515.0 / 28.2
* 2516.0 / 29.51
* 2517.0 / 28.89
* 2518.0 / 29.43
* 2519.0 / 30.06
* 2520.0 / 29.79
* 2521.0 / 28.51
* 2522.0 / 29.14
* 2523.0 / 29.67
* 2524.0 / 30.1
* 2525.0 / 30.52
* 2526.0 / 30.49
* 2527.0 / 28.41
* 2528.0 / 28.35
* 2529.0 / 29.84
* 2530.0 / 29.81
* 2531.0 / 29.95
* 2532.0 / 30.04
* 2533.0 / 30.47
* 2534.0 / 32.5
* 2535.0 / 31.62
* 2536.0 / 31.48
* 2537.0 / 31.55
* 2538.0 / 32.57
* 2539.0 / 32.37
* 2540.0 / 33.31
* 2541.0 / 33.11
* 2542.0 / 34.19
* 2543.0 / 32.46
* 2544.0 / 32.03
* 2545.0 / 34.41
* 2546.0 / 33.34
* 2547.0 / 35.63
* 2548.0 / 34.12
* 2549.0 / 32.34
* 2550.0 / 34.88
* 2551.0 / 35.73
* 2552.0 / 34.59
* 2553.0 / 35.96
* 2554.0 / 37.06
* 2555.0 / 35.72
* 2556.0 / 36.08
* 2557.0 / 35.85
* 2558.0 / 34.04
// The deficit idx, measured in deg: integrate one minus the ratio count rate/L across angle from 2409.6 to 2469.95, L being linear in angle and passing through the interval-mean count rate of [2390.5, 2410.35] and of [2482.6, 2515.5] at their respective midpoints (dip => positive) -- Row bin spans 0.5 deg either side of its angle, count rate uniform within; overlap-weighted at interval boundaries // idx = 6.95 deg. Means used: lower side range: 40.4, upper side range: 30.9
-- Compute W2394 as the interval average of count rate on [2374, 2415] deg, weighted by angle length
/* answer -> 39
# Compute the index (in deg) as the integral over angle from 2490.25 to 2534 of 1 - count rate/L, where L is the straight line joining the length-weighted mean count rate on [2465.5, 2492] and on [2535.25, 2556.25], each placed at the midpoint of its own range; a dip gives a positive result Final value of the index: 6.11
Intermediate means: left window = 35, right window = 33.9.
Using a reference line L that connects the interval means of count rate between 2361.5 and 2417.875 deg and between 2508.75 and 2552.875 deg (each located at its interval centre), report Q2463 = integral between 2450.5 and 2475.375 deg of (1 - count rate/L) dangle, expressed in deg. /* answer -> 0.7 deg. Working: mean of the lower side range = 38.5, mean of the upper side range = 30.9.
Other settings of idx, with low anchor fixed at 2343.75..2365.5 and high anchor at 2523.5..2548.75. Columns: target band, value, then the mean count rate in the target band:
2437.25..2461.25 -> 5.15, 28.5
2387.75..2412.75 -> -0.69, 40.1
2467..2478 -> -0.10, 35.5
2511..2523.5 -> 1.52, 28.7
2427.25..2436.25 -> 1.35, 31.7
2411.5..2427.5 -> 0.20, 37.5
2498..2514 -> 2.65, 27.8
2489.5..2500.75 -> 0.43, 32.6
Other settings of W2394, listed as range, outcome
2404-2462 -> 33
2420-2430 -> 37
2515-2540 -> 30.2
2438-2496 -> 32.3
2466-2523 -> 31.9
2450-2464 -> 32.4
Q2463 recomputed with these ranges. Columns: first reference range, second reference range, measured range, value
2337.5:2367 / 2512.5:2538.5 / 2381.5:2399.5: -0.2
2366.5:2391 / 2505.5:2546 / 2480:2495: -1.4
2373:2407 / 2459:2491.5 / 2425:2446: 4.2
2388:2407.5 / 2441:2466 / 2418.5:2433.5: -0.3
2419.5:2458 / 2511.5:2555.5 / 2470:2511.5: -1.9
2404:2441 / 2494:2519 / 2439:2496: -1.5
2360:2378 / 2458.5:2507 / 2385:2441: -1.4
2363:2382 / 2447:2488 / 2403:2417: -1.4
